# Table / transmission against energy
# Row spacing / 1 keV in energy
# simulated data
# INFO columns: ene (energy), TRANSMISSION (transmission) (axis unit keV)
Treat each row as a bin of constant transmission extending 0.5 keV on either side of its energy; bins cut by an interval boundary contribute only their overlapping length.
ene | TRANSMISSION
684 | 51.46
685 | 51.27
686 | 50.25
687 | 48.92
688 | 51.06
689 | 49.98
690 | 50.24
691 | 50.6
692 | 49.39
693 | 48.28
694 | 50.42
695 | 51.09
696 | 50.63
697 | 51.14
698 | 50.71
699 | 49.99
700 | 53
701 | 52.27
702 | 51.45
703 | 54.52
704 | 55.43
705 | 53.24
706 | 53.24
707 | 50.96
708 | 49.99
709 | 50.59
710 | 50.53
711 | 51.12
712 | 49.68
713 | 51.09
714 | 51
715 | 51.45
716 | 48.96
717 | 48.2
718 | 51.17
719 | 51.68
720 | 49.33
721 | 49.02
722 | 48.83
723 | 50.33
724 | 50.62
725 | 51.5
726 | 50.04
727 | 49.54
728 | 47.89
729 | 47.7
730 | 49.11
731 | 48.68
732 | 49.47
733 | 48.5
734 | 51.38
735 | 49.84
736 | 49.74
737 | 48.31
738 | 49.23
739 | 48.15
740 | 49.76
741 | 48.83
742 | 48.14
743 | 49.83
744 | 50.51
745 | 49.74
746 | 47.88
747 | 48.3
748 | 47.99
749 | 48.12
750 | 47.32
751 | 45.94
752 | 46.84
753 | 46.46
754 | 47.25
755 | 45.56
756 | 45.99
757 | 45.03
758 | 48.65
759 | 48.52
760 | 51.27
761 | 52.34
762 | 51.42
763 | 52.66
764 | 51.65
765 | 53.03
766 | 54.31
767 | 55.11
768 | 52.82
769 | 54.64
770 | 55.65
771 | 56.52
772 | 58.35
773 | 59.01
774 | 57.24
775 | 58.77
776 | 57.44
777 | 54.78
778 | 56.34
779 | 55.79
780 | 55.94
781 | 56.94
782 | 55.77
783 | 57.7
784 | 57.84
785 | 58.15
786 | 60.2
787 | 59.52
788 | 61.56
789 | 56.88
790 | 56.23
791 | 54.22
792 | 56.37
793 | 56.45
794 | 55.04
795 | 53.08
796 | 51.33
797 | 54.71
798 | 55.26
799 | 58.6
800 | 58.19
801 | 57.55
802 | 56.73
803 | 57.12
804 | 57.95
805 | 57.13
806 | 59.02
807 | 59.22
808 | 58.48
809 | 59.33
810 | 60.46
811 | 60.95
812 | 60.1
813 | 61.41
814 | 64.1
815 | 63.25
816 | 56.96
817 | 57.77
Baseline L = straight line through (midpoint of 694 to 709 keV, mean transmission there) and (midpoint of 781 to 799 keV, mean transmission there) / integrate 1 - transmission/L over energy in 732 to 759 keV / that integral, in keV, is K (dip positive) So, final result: 3.0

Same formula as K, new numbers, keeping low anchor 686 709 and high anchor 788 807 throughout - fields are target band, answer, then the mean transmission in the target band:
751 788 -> 0.8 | 53.8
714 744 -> 1.9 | 49.5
